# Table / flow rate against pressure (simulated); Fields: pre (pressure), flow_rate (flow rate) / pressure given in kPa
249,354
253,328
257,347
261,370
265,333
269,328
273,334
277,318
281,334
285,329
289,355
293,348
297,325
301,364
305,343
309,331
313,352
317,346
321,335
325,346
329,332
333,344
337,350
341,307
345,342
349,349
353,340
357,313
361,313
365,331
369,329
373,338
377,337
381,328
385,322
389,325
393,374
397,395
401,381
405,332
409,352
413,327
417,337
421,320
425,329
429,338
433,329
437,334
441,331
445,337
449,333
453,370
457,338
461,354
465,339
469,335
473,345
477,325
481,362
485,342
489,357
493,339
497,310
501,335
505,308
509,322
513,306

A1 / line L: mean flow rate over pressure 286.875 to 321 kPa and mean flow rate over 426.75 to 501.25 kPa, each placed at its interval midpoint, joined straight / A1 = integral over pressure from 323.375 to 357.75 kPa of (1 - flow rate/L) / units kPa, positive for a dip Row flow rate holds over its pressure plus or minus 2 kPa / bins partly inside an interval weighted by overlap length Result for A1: 0.7 kPa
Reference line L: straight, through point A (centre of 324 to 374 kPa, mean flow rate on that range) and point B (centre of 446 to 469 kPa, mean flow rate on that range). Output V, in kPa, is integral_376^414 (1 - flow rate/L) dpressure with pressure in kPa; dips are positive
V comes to -1.1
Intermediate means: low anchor 333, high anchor 345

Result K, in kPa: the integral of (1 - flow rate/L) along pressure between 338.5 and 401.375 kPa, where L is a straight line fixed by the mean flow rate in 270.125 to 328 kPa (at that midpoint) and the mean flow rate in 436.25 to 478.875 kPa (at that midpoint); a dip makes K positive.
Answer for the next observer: 0.4 kPa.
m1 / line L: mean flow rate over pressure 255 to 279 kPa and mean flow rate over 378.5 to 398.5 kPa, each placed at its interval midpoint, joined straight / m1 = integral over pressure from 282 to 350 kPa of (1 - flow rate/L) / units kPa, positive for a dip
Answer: 0.22 kPa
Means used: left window 338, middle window 341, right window 347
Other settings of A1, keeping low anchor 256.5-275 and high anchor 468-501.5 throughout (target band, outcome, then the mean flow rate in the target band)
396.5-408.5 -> -0.8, 364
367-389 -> 0.7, 330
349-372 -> 0.9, 328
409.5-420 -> 0.2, 334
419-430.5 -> 0.4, 329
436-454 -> 0.0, 340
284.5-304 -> -0.2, 345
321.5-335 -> 0.0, 340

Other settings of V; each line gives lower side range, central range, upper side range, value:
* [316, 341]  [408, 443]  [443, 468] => 1.1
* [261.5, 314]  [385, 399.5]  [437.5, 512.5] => -0.9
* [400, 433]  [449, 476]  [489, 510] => -1.1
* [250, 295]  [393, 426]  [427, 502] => -0.9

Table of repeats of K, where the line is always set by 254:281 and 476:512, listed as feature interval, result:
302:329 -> -0.5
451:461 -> -0.6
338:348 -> 0.2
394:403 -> -1.4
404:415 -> -0.1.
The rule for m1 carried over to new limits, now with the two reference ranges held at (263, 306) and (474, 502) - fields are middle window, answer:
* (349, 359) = 0.2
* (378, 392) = 0.4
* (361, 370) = 0.3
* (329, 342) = 0.1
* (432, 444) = 0.2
